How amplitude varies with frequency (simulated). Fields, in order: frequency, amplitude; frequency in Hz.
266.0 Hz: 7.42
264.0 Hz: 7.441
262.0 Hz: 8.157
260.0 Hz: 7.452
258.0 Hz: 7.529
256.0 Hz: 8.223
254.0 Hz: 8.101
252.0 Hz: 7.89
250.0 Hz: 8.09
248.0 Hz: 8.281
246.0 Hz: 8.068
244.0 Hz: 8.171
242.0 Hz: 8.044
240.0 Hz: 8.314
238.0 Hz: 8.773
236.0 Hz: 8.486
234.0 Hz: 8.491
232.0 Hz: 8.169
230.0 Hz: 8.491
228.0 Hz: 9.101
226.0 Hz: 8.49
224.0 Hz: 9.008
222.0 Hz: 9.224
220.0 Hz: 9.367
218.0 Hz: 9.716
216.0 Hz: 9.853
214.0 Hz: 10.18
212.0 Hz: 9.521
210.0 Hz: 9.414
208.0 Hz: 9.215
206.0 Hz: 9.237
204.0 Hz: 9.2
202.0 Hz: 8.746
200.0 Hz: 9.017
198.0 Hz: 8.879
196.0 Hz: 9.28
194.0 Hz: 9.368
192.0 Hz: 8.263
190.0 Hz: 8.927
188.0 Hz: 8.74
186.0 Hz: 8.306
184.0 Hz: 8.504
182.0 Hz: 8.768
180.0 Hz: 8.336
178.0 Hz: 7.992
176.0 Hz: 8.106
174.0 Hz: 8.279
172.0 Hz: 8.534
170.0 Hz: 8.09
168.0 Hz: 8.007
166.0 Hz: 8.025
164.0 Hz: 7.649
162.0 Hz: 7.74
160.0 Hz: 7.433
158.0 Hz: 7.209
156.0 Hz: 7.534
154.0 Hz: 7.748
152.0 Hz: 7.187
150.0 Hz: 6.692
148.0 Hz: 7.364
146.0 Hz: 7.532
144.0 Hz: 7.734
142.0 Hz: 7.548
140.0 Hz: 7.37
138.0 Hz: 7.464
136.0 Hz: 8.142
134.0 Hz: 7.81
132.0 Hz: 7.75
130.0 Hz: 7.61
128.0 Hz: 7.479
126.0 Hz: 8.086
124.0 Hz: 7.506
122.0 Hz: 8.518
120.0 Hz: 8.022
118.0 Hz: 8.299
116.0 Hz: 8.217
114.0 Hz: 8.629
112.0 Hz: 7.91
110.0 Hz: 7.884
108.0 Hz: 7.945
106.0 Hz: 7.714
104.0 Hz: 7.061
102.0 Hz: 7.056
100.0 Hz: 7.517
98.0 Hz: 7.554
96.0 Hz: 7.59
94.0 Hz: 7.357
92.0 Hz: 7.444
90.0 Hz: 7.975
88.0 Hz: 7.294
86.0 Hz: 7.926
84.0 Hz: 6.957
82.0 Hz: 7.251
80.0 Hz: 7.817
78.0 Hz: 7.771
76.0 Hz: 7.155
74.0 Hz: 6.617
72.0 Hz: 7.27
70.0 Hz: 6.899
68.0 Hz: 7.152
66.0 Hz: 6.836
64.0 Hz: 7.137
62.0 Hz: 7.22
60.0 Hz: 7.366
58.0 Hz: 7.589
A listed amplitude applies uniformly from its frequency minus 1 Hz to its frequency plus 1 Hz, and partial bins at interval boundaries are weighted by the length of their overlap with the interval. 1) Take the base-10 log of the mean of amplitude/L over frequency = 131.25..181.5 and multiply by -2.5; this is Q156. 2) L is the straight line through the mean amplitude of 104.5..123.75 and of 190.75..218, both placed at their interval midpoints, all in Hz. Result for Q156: 0.12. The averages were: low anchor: 8.07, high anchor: 9.26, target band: 7.74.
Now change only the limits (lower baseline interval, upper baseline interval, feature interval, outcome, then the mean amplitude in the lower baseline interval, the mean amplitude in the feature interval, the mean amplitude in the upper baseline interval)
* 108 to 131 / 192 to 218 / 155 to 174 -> 0.11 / 8.01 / 7.83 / 9.3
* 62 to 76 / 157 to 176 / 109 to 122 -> -0.10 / 7.01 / 8.19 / 7.9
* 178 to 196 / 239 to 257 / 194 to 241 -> -0.08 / 8.65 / 9.06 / 8.13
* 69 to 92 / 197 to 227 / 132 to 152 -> 0.10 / 7.36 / 7.51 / 9.27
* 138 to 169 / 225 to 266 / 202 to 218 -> -0.20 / 7.52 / 9.48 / 8.17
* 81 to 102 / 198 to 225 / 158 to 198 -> 0.06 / 7.47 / 8.32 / 9.34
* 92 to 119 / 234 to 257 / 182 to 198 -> -0.10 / 7.74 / 8.78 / 8.23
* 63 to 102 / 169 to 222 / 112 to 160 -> 0.05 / 7.34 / 7.71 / 8.92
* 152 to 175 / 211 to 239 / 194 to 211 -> -0.07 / 7.81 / 9.14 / 9.06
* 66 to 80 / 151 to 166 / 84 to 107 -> -0.03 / 7.17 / 7.48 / 7.54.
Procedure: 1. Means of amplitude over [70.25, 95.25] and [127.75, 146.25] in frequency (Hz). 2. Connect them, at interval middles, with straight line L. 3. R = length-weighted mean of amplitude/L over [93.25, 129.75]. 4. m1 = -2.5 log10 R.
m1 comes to -0.04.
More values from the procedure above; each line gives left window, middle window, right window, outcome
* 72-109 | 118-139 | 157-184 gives -0.020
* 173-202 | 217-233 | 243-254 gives -0.081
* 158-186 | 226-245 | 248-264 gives -0.066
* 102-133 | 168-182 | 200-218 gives 0.076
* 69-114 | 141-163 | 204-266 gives 0.074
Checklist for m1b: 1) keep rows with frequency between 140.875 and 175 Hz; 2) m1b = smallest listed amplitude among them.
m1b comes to 6.692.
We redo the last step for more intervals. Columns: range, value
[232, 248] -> 8.044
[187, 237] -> 8.169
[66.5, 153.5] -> 6.617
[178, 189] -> 7.992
